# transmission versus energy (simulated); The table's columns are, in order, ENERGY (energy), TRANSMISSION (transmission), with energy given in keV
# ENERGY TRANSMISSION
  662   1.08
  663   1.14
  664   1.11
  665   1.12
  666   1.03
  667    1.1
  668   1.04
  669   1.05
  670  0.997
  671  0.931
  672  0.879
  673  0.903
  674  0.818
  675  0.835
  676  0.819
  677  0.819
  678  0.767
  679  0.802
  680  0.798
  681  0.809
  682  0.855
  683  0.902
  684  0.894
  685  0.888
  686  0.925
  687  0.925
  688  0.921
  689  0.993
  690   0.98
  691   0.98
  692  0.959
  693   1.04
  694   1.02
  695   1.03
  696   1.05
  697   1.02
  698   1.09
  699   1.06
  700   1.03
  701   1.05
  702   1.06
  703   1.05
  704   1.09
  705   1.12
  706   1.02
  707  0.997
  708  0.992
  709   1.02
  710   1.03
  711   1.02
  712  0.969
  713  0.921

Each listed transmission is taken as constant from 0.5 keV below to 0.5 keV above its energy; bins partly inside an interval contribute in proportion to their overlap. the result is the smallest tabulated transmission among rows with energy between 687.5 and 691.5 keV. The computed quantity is 0.921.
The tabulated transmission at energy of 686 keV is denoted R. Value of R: 0.925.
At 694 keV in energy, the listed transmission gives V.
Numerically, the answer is 1.02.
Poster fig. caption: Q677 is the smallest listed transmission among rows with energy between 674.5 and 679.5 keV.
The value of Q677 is 0.767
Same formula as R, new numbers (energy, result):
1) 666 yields 1.03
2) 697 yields 1.02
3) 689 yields 0.993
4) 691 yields 0.98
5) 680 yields 0.798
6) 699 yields 1.06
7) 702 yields 1.06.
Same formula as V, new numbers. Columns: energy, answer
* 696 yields 1.05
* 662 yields 1.08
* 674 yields 0.818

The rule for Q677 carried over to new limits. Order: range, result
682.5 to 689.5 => 0.888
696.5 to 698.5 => 1.02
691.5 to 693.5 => 0.959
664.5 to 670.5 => 0.997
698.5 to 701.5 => 1.03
